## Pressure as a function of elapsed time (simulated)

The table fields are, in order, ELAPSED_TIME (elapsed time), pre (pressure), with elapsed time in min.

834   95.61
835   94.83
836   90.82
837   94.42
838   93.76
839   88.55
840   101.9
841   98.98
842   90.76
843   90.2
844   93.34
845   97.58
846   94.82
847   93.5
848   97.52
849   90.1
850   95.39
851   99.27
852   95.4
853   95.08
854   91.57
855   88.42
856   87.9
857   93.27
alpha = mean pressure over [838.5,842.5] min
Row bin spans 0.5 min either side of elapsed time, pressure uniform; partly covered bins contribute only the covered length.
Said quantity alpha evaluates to 95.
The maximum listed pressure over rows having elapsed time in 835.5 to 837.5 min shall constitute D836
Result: 94.42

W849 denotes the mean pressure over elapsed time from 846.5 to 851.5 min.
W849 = 95.2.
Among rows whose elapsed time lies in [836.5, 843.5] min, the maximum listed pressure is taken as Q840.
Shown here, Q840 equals 101.9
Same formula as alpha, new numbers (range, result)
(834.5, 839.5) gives 92.5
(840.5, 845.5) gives 94.2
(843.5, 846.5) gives 95.2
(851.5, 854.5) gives 94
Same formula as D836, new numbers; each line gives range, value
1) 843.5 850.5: 97.58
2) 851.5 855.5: 95.4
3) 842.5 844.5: 93.34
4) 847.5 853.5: 99.27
